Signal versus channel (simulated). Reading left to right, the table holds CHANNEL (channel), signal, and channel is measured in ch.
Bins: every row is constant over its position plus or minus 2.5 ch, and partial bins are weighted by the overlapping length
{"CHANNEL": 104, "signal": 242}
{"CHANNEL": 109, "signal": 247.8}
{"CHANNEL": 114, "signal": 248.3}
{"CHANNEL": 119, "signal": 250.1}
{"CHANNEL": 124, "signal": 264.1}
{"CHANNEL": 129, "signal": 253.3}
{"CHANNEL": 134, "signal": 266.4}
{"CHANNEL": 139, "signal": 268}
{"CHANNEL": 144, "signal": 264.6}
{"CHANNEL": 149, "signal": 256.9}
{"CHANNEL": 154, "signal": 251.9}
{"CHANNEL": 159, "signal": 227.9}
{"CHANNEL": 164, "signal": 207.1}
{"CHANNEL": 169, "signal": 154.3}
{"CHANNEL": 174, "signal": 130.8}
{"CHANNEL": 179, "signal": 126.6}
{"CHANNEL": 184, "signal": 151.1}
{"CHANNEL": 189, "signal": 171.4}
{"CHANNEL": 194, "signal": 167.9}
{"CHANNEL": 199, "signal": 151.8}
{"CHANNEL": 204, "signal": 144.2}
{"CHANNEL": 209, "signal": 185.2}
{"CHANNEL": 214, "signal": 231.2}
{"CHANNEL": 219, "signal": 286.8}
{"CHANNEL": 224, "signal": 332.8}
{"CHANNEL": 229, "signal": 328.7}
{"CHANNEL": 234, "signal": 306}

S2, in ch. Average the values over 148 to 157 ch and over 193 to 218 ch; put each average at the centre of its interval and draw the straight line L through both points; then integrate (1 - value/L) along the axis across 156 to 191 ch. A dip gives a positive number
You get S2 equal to 9.0 ch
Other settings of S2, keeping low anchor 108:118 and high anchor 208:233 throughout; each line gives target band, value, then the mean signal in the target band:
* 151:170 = 3.4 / 216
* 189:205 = 6.7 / 158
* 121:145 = -0.8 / 263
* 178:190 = 5.3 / 150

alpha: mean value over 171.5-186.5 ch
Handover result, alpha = 136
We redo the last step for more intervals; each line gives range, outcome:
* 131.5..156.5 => 262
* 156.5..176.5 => 180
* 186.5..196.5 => 170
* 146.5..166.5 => 236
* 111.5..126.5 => 254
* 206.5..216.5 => 208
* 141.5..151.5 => 261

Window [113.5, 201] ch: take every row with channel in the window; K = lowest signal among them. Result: 126.6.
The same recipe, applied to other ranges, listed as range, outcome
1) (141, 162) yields 227.9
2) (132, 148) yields 264.6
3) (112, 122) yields 248.3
